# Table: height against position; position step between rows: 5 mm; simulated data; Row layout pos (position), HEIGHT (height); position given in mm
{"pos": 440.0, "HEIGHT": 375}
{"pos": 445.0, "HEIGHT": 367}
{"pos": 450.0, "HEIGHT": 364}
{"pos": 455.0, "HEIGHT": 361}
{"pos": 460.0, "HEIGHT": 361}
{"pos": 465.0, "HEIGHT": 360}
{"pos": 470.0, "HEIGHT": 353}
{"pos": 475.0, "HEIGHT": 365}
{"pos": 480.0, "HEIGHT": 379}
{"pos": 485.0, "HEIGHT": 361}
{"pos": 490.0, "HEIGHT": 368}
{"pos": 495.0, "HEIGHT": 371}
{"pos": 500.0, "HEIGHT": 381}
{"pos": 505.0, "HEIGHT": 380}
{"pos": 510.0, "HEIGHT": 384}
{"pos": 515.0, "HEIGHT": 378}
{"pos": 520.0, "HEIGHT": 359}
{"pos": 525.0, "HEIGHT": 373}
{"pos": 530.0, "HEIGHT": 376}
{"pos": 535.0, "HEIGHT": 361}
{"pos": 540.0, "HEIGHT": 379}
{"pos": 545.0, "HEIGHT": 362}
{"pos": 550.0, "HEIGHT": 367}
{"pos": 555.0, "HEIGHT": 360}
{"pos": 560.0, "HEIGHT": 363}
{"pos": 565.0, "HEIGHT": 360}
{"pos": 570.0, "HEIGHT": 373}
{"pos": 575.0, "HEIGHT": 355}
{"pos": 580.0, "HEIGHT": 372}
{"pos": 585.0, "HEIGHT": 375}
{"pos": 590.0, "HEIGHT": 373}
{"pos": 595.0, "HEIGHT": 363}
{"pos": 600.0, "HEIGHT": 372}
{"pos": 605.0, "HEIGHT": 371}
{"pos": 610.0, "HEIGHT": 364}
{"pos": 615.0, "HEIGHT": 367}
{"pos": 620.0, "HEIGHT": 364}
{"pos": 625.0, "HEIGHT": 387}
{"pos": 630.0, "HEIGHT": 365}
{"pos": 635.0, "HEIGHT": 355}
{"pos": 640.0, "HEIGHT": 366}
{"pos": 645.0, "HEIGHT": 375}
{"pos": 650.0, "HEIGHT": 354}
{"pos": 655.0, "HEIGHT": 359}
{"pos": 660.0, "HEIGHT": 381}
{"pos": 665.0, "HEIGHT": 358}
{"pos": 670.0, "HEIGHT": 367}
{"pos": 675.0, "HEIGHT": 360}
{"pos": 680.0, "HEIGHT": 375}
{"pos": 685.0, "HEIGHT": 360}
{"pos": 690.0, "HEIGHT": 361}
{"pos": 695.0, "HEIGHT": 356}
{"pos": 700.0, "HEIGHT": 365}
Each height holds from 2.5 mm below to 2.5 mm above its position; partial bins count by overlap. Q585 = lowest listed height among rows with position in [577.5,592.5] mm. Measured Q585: 372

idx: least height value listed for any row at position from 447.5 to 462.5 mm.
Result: 361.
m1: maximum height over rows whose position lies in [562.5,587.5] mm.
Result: 375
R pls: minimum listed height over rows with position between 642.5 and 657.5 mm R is 354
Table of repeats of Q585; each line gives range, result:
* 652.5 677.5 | 358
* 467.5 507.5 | 353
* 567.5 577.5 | 355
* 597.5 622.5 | 364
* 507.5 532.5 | 359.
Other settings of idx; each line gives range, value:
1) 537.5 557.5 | 360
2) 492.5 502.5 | 371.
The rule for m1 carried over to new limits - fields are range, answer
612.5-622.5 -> 367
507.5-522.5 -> 384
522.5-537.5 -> 376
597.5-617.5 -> 372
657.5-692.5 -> 381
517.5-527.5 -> 373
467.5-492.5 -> 379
